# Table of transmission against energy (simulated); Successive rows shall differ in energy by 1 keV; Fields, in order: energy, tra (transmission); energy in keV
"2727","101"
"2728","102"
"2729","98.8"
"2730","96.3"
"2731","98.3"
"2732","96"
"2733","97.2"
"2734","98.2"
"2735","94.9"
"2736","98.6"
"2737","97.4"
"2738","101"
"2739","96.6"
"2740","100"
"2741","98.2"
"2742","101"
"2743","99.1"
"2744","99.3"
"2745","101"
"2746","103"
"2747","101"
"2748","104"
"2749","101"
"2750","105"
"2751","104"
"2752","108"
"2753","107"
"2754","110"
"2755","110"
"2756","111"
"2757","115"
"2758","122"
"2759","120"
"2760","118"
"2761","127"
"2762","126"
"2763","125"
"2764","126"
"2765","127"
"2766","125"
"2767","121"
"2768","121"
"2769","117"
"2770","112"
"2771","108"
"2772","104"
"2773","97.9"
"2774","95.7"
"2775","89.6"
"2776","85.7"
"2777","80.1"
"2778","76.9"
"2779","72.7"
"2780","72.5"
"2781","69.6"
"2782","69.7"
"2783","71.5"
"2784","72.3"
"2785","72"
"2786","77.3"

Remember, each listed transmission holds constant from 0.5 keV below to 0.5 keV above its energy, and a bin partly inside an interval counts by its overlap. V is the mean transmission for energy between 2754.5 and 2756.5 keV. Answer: 110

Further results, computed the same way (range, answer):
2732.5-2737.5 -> 97.3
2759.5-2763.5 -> 124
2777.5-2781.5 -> 72.9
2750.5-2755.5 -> 108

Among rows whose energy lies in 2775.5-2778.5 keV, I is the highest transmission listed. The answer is 85.7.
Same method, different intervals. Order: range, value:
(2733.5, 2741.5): 101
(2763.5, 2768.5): 127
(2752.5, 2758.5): 122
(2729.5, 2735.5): 98.3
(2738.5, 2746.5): 103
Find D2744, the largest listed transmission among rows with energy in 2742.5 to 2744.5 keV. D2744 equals 99.3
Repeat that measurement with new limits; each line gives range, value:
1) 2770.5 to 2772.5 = 108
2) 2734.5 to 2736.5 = 98.6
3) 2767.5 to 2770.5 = 121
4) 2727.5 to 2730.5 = 102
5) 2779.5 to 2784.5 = 72.5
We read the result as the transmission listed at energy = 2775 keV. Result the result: 89.6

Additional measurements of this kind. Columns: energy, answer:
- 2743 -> 99.1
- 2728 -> 102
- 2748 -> 104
